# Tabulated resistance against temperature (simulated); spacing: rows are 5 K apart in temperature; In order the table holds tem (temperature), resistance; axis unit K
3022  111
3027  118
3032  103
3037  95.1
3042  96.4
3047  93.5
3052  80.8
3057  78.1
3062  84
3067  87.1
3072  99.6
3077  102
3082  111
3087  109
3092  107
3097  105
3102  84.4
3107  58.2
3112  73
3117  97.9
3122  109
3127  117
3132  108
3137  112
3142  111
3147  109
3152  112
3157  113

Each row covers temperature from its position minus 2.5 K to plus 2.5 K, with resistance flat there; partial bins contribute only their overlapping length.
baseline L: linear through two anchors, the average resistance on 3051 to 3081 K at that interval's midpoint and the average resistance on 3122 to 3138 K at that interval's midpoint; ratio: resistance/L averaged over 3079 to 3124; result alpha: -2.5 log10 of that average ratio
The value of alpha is 0.07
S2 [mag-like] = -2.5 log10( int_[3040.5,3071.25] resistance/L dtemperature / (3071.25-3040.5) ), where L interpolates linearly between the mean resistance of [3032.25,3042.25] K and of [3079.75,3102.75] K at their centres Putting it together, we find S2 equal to 0.15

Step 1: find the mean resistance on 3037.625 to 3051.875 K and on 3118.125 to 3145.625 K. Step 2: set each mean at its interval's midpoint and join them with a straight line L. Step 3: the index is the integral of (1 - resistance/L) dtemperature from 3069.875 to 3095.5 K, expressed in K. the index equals -1.4 K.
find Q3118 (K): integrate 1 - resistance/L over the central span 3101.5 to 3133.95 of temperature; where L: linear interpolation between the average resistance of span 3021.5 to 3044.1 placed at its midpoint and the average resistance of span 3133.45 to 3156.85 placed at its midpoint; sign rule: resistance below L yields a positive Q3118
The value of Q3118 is 4.97 K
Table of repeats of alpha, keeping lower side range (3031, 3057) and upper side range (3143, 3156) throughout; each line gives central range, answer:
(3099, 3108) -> 0.33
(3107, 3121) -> 0.25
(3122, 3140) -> -0.04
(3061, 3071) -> 0.09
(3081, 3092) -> -0.10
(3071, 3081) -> -0.05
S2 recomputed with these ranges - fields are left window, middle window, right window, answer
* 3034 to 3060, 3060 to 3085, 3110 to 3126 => -0.065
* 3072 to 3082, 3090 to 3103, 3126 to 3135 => 0.067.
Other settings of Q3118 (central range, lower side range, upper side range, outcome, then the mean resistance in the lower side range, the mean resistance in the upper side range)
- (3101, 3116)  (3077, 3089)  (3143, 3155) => 4.9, 108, 111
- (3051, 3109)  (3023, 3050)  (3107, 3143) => 4.7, 101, 101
